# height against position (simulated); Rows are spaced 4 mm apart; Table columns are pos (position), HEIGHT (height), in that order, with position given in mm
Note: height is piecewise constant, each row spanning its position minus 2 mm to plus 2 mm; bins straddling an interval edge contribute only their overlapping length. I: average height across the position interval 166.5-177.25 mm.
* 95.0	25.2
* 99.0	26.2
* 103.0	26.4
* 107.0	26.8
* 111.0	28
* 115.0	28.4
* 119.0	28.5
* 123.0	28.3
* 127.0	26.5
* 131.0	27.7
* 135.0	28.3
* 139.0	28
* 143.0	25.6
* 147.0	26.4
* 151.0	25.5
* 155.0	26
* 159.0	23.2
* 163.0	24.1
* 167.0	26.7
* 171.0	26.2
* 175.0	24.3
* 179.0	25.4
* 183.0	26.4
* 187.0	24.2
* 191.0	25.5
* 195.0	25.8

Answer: 25.6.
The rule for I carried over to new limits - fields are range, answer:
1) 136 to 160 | 26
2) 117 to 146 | 27.5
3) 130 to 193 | 25.8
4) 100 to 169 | 26.7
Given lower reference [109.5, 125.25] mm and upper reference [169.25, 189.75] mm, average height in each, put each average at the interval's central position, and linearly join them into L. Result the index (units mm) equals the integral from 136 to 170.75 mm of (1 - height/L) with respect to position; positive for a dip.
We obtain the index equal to 1.0 mm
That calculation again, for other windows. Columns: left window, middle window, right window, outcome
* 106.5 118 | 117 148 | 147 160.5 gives -1.0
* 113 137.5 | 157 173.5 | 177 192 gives 0.7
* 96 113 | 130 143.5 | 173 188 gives -0.8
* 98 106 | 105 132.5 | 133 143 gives -0.8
